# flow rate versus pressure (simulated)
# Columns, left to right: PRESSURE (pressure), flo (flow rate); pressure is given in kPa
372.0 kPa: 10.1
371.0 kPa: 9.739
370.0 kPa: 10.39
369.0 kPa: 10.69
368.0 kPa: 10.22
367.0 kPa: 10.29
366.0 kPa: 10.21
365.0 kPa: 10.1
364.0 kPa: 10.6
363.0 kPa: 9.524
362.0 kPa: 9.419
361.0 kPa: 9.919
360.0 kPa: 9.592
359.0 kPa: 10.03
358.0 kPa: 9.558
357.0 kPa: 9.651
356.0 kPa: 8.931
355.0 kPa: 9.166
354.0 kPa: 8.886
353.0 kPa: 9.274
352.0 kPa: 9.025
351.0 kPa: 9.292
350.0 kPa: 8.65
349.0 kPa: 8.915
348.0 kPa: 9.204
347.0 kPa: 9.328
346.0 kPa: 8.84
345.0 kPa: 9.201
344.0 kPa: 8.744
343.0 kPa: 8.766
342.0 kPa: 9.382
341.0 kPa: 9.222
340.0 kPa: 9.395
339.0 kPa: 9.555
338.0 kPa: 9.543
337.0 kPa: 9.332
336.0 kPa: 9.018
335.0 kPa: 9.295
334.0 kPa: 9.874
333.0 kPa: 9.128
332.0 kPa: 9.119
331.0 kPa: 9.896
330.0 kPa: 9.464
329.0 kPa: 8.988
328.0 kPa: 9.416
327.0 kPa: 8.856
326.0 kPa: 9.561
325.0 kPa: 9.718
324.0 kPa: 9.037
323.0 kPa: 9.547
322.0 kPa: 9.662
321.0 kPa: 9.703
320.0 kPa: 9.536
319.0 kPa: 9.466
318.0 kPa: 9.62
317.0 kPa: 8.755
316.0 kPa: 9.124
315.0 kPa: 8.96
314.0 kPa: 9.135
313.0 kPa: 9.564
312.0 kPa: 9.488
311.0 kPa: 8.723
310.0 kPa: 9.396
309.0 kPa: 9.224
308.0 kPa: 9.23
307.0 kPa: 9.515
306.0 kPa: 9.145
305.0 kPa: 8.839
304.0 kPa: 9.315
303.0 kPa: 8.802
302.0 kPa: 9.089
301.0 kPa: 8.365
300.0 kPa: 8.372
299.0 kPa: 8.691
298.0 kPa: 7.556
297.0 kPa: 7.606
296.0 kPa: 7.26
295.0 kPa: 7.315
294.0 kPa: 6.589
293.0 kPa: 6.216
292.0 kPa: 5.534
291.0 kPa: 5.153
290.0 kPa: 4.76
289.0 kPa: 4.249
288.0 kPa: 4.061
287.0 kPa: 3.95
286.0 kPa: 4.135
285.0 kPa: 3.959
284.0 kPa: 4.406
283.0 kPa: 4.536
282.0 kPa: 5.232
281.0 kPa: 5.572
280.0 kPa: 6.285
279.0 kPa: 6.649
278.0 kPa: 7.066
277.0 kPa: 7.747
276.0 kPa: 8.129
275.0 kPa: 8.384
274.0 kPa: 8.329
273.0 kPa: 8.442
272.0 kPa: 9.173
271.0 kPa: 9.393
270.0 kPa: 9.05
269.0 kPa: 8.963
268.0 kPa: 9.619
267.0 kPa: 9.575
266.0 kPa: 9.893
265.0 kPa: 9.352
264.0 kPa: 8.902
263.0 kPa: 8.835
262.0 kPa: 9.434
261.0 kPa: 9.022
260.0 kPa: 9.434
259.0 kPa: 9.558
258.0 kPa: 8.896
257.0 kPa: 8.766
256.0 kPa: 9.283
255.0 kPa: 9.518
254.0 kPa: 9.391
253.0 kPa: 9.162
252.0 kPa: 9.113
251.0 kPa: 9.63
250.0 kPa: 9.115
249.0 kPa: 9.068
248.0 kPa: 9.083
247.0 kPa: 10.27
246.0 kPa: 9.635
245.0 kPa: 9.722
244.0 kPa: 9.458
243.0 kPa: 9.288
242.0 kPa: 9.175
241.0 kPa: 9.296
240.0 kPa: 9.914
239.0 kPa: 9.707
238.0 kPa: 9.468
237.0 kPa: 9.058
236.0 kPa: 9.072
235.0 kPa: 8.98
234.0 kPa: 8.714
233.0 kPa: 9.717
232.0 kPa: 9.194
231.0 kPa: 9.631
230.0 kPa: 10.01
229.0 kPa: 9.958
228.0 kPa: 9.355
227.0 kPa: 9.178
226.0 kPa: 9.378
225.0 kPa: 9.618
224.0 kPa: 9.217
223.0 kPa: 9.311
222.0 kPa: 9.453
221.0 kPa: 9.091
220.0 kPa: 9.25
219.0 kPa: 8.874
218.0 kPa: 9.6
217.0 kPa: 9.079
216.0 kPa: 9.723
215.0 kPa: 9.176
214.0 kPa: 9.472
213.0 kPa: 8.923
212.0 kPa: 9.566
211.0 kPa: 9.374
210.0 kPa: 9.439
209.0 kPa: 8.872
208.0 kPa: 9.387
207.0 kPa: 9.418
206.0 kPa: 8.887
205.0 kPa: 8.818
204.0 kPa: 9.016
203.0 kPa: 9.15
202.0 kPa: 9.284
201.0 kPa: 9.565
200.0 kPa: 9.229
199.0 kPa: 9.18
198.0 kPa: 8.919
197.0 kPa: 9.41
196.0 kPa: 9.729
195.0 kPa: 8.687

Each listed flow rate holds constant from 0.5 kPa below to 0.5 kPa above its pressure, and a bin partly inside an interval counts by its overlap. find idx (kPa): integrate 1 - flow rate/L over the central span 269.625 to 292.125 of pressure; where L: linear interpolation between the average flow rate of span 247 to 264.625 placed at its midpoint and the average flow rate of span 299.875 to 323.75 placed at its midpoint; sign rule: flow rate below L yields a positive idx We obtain 7.2 kPa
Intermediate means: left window 9.22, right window 9.2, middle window 6.27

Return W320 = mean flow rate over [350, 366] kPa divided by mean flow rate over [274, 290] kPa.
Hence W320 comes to 1.7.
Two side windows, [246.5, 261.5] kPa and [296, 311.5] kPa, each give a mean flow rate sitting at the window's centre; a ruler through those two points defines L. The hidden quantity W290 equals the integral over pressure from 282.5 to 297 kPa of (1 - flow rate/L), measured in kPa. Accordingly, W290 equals 6.0 kPa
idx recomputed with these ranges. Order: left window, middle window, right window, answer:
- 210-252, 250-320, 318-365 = 9.9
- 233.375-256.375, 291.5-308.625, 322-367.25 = 2.3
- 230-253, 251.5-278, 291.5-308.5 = -0.4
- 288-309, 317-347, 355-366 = -2.2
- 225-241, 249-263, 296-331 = 0.1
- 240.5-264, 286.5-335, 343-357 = 4.0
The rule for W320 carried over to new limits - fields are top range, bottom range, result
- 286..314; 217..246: 0.81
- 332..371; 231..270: 1.02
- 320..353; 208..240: 0.99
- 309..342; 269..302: 1.39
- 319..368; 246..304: 1.20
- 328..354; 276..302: 1.50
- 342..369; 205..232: 1.01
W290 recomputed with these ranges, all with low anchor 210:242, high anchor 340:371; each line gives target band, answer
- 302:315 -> 0.4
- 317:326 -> 0.0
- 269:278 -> 0.9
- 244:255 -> 0.0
